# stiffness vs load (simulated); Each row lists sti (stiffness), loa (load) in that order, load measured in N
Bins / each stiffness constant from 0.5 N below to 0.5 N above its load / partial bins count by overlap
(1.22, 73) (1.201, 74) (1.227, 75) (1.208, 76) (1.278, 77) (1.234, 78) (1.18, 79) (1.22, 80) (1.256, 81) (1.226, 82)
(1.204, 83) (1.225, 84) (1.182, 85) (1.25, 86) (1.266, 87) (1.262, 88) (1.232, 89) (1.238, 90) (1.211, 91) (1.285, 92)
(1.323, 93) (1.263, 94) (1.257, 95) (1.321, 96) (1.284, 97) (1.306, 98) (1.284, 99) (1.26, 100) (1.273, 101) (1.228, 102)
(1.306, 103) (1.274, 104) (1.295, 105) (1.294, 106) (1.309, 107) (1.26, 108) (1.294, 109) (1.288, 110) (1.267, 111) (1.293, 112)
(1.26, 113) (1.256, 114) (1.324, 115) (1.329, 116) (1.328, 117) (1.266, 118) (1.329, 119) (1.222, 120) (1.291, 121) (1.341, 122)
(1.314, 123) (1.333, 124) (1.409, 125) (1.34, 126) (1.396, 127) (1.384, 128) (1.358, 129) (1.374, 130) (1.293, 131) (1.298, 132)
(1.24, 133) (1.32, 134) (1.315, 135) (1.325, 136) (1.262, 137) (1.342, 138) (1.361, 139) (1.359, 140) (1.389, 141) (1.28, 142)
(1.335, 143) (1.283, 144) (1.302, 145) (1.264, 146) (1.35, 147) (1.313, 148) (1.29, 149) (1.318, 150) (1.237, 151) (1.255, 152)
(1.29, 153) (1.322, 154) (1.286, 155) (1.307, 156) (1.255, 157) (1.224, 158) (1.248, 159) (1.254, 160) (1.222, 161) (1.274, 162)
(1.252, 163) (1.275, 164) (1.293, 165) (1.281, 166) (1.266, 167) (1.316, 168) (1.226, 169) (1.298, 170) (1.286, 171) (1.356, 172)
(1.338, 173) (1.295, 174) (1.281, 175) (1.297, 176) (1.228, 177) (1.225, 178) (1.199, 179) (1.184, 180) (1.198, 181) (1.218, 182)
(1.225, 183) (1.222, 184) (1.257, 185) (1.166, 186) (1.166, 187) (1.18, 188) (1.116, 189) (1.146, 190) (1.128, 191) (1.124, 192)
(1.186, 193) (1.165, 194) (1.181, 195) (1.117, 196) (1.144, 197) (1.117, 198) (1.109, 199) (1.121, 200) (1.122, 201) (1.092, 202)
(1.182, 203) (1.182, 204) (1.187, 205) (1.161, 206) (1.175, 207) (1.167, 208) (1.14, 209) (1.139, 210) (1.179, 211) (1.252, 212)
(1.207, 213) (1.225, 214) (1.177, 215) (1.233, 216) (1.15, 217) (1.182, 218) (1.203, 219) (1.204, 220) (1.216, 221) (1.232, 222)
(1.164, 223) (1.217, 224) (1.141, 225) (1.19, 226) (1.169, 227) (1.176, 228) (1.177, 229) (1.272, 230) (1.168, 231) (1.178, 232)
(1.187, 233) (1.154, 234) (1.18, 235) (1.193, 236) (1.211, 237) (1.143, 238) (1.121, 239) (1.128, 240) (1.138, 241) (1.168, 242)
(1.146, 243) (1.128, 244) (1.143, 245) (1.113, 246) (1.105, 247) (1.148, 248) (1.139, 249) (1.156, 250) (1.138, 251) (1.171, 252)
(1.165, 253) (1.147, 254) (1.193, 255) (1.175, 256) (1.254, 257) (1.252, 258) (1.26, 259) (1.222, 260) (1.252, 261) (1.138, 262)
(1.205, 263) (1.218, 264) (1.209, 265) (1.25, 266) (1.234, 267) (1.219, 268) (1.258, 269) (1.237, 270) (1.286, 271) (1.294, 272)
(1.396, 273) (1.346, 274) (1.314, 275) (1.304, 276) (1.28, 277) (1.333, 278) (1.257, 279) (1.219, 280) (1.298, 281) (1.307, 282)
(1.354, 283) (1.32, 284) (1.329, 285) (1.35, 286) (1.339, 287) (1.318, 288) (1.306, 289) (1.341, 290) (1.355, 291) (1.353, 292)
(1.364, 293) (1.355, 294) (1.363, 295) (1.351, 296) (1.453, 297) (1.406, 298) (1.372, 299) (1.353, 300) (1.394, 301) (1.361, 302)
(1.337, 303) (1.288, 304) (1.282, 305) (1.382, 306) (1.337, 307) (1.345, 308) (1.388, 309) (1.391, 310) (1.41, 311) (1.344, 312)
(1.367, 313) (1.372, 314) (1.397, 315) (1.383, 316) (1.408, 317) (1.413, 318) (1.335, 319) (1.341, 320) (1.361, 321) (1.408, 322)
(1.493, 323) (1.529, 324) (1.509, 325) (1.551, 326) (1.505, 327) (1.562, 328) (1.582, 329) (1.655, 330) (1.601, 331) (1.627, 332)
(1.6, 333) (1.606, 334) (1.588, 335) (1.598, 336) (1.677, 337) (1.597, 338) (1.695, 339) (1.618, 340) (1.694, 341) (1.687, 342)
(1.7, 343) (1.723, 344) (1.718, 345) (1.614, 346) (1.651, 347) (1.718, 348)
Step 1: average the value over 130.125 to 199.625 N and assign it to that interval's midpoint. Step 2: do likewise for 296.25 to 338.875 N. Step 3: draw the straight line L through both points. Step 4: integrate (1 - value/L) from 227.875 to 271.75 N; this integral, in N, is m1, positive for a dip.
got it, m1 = 5.7 N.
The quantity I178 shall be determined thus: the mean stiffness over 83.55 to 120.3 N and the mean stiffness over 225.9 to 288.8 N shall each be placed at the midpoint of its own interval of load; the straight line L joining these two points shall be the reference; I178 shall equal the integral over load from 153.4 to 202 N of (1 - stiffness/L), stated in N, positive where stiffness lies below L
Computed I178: 1.0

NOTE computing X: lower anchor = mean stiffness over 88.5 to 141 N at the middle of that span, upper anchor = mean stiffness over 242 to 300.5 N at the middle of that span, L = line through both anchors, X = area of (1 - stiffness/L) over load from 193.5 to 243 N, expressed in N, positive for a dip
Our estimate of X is 4.0 N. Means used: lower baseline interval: 1.3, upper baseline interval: 1.26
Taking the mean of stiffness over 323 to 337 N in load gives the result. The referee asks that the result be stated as 1.58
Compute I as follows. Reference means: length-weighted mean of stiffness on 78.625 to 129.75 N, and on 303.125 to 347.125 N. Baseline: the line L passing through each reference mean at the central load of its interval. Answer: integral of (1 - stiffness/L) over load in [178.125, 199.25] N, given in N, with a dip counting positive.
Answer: 3.0 N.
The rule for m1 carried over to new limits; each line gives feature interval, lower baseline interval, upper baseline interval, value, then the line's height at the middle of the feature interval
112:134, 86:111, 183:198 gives -1.3 N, 1.25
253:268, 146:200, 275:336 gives 1.4 N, 1.34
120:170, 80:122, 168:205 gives -2.8 N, 1.23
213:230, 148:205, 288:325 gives 1.1 N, 1.28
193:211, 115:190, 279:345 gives 2.5 N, 1.33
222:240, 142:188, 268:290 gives 1.5 N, 1.29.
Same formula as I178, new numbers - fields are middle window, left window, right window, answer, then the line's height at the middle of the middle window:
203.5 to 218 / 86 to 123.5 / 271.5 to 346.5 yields 1.9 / 1.36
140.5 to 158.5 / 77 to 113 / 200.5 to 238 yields -1.0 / 1.23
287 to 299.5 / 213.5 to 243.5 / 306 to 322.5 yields -0.3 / 1.33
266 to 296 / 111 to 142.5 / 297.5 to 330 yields 1.7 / 1.39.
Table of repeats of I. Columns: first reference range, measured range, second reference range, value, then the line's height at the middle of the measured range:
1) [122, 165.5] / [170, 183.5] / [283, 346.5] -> 0.78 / 1.34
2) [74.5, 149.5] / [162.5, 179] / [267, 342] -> 0.56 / 1.32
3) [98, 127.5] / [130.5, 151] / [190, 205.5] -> -1.03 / 1.25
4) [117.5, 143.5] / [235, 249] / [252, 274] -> 1.14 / 1.25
